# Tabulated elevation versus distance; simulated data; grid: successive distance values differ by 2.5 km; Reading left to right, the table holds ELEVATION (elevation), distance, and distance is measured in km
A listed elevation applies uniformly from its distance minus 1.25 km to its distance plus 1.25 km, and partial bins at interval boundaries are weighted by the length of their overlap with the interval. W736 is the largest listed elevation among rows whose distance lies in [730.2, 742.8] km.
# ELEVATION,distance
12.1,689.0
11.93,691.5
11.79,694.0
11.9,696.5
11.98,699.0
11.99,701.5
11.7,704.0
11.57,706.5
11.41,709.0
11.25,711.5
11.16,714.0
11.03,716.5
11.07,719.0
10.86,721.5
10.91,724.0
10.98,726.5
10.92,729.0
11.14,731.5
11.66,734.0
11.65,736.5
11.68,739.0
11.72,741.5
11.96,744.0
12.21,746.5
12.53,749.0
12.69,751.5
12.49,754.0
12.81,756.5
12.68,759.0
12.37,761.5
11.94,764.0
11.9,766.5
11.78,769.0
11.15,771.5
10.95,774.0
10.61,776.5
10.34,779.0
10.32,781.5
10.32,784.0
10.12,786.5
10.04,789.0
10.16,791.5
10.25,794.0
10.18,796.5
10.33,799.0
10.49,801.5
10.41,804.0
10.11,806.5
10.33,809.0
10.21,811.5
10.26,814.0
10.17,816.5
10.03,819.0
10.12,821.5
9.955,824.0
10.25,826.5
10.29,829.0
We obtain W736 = 11.72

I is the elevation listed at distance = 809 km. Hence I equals 10.33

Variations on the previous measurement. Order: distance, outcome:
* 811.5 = 10.21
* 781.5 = 10.32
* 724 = 10.91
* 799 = 10.33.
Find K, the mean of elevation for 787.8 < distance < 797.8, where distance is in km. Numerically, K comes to 10.2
